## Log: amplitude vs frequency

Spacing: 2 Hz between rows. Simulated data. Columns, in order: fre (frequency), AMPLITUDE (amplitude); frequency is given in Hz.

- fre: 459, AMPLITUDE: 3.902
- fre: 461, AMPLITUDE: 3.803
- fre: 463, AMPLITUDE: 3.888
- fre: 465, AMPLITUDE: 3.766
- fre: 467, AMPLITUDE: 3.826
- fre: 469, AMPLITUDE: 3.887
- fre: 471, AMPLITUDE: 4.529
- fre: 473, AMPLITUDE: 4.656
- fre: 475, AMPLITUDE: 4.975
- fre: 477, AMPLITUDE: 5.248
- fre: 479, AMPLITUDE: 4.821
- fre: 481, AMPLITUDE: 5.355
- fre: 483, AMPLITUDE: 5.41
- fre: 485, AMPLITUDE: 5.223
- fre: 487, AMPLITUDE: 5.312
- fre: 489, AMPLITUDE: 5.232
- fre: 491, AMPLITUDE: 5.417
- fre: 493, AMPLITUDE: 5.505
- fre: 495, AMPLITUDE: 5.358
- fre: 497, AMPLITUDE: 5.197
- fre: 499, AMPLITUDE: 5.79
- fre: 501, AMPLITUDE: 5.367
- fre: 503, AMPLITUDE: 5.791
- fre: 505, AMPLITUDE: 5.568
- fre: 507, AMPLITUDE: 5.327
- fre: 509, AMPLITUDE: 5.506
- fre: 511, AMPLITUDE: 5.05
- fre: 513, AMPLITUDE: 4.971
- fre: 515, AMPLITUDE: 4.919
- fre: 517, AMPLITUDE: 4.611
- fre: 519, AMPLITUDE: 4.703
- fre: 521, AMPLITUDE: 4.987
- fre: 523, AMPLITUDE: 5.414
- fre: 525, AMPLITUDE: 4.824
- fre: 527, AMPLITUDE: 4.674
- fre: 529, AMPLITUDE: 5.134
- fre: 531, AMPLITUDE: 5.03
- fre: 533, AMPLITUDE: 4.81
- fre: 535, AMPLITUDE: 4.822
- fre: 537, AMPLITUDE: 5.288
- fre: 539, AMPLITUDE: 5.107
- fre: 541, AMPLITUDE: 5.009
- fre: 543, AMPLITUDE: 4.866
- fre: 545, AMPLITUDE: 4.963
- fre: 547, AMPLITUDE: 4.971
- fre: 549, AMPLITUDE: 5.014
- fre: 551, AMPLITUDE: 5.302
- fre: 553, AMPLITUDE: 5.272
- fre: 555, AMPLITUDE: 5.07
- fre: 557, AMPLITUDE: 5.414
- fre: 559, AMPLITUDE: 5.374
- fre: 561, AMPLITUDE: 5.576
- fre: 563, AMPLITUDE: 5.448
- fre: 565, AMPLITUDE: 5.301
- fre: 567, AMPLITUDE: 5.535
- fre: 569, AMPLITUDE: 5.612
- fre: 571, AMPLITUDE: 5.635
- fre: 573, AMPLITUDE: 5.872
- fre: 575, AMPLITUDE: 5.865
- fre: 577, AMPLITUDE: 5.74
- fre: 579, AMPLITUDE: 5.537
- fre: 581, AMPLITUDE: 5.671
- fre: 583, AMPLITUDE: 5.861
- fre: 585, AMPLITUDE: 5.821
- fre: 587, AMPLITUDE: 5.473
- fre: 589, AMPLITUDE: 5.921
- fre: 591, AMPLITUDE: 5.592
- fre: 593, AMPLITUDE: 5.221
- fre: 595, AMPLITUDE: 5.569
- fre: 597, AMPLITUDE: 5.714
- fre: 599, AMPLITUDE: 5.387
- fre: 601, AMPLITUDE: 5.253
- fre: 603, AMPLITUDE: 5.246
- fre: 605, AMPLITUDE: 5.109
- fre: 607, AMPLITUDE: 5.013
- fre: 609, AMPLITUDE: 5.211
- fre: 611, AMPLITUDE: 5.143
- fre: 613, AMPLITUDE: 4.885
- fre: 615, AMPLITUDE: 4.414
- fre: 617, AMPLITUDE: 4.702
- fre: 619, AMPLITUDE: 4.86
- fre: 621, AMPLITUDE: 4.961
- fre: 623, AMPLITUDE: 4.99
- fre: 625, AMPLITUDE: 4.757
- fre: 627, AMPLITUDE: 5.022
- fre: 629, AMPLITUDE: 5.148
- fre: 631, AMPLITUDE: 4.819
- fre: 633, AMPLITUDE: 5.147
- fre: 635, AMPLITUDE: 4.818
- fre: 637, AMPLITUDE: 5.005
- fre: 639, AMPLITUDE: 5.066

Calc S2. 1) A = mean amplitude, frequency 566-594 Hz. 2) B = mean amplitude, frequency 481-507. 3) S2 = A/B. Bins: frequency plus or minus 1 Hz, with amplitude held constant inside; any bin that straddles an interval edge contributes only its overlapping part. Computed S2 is 1.0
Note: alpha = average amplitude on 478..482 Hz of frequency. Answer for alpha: 5.09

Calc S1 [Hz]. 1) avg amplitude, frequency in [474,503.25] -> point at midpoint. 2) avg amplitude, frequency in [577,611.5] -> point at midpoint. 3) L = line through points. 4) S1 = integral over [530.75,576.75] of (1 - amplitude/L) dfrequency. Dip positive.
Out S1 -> 1.1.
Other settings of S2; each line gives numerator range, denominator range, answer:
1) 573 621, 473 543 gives 1.04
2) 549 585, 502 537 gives 1.09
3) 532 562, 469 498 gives 1.00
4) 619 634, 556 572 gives 0.91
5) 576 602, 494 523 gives 1.07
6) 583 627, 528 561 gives 1.02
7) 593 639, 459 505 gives 1.03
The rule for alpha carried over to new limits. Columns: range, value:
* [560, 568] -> 5.46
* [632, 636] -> 4.98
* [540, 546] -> 4.95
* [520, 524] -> 5.2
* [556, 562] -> 5.45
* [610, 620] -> 4.8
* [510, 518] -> 4.89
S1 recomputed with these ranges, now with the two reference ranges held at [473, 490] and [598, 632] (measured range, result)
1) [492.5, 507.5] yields -1.0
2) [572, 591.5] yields -2.7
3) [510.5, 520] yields 0.5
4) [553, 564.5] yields -0.7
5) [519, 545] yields 0.6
